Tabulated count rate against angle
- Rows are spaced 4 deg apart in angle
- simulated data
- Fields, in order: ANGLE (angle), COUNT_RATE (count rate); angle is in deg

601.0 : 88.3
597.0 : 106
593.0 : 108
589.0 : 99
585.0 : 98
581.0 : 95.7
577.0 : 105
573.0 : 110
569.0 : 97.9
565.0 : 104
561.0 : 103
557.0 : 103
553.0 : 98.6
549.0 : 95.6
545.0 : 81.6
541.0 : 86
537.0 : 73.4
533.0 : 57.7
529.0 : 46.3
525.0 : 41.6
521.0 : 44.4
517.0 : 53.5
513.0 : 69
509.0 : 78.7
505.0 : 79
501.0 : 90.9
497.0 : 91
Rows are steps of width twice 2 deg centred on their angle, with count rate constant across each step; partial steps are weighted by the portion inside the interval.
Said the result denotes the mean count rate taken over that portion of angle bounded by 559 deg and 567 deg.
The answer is 104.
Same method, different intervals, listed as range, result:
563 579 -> 104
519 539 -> 52.7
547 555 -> 97.1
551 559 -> 101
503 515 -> 75.6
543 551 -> 88.6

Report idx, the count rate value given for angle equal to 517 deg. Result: 53.5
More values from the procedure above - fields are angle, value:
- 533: 57.7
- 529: 46.3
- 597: 106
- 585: 98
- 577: 105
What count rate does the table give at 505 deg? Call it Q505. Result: 79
